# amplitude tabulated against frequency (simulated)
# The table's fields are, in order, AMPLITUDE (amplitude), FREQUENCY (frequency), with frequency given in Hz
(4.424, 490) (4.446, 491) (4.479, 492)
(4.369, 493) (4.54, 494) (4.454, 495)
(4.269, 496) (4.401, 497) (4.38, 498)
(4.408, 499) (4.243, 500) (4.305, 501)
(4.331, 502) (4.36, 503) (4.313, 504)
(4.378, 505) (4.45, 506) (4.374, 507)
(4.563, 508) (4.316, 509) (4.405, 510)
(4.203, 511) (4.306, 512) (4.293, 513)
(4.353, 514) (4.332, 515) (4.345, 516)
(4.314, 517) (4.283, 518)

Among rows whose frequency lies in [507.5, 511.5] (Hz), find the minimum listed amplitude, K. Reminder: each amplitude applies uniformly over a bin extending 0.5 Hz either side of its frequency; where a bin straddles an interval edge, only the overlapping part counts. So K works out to 4.203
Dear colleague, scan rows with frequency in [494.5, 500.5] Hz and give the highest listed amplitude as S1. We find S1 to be 4.454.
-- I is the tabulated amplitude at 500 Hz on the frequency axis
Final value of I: 4.243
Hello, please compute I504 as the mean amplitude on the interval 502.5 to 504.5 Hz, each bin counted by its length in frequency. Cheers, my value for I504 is 4.34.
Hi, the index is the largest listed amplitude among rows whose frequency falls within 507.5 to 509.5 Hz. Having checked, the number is 4.563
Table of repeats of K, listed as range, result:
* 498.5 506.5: 4.243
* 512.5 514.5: 4.293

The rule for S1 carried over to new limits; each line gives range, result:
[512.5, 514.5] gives 4.353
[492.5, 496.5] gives 4.54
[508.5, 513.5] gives 4.405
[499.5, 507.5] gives 4.45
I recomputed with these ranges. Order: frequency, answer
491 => 4.446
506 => 4.45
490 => 4.424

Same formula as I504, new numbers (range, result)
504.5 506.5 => 4.41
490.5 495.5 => 4.46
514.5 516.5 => 4.34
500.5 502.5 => 4.32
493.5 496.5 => 4.42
